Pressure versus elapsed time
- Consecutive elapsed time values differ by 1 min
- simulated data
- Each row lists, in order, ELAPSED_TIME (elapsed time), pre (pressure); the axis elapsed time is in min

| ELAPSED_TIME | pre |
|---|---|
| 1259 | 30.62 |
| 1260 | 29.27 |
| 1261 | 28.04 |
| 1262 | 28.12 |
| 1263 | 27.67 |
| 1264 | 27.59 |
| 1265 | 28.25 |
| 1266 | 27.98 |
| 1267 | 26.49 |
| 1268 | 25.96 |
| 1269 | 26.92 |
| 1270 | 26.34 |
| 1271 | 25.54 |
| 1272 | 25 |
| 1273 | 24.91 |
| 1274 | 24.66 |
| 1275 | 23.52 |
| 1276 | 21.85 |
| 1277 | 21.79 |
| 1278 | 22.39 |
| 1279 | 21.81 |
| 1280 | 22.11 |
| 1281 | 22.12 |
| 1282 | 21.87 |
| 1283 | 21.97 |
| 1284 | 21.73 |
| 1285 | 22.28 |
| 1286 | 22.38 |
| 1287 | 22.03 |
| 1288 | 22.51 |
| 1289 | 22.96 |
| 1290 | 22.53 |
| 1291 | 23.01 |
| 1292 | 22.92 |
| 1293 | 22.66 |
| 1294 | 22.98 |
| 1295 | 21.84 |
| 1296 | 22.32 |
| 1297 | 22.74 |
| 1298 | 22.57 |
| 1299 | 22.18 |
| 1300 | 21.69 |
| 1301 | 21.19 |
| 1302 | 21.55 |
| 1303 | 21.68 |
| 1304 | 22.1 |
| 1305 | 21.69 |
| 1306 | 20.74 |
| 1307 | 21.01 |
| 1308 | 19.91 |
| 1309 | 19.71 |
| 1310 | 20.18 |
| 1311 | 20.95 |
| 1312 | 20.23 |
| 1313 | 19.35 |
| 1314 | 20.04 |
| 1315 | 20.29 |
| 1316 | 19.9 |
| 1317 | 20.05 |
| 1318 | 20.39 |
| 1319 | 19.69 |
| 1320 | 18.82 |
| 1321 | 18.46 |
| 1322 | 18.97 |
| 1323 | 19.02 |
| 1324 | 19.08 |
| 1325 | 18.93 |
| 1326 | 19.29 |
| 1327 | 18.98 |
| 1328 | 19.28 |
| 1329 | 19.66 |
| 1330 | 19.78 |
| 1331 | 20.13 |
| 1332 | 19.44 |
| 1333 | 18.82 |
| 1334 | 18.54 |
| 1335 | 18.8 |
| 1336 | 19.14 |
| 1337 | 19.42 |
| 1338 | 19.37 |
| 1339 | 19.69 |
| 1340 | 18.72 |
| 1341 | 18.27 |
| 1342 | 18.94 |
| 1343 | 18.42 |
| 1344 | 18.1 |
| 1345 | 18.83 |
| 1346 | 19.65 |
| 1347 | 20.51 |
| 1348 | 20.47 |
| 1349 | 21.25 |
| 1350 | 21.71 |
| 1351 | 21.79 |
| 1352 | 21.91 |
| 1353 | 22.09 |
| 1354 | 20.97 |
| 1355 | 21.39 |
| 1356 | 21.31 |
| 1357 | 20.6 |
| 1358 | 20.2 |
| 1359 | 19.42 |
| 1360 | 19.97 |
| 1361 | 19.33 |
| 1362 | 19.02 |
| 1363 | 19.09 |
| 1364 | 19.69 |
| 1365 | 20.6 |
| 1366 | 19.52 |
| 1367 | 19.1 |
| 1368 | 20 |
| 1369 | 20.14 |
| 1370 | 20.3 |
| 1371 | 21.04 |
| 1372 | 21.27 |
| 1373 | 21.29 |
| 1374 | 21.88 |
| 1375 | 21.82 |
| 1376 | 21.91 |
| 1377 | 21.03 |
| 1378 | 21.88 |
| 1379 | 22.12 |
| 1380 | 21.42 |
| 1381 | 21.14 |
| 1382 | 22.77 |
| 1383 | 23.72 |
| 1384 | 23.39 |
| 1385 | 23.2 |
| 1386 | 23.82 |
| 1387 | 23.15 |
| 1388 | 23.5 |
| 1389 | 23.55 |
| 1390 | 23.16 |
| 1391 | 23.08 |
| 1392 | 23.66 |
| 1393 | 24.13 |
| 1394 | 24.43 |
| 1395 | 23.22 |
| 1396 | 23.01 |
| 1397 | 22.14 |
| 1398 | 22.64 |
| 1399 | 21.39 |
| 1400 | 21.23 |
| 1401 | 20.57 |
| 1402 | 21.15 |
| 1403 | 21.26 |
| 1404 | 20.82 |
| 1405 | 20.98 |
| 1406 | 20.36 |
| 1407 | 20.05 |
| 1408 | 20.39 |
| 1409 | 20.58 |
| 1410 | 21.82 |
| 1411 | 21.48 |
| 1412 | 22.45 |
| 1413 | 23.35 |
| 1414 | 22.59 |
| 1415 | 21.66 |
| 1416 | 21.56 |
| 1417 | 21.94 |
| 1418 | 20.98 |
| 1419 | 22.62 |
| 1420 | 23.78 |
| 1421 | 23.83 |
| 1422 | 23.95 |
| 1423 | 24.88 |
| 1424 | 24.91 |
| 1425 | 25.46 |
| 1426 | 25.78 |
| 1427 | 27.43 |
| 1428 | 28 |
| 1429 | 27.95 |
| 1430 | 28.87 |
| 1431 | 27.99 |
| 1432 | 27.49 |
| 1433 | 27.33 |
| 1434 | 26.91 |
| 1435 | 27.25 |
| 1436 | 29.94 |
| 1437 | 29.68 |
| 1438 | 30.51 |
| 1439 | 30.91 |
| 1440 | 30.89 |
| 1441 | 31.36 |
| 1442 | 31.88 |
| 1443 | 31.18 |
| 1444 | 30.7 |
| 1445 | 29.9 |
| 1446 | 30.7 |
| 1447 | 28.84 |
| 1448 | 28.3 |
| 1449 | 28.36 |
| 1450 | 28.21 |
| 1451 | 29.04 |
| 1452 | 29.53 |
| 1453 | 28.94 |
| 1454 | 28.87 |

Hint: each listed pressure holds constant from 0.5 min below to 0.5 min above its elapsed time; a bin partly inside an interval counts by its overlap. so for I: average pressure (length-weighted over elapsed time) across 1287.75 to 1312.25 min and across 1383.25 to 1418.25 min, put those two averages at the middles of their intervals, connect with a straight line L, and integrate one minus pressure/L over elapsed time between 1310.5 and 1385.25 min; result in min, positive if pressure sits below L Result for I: 6.1 min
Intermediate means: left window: 21.8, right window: 22.2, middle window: 20.2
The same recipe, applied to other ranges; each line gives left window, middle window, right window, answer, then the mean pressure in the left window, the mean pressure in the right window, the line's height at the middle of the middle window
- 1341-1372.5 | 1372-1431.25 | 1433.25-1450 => 5.3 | 20.2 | 29.7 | 25.2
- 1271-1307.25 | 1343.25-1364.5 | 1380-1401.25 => 2.2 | 22.4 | 22.9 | 22.7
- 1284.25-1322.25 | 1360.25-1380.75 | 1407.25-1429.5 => 1.8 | 21.2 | 23.5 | 22.5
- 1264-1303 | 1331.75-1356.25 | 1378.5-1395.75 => 3.5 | 23.3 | 23.1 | 23.2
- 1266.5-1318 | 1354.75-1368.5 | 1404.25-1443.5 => 2.3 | 22.3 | 25.4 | 23.9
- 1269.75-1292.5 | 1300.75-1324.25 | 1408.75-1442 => 3.3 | 22.9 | 25.8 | 23.5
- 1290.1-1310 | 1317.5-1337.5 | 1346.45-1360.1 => 2.0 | 21.8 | 21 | 21.4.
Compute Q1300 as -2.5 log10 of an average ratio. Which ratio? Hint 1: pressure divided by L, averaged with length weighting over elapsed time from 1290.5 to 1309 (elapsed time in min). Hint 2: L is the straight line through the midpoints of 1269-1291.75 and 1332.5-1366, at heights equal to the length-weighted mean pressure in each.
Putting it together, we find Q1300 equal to 0.01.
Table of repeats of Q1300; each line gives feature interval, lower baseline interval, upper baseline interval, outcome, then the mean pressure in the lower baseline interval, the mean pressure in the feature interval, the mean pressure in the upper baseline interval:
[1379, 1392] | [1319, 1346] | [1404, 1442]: -0.02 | 19.1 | 23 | 25.1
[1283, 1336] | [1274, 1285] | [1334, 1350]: 0.01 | 22.2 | 20.7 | 19.4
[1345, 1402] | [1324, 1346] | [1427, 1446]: 0.07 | 19.1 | 21.5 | 29.4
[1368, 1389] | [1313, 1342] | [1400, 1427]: -0.05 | 19.3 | 22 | 22.4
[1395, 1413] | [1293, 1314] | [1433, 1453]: 0.26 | 21.3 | 21.4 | 29.6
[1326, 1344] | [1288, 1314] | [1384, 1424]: 0.15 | 21.6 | 19.1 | 22.4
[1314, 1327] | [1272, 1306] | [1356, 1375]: 0.11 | 22.4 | 19.4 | 20.2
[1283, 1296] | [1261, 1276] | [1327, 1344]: 0.07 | 26.3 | 22.5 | 19.1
